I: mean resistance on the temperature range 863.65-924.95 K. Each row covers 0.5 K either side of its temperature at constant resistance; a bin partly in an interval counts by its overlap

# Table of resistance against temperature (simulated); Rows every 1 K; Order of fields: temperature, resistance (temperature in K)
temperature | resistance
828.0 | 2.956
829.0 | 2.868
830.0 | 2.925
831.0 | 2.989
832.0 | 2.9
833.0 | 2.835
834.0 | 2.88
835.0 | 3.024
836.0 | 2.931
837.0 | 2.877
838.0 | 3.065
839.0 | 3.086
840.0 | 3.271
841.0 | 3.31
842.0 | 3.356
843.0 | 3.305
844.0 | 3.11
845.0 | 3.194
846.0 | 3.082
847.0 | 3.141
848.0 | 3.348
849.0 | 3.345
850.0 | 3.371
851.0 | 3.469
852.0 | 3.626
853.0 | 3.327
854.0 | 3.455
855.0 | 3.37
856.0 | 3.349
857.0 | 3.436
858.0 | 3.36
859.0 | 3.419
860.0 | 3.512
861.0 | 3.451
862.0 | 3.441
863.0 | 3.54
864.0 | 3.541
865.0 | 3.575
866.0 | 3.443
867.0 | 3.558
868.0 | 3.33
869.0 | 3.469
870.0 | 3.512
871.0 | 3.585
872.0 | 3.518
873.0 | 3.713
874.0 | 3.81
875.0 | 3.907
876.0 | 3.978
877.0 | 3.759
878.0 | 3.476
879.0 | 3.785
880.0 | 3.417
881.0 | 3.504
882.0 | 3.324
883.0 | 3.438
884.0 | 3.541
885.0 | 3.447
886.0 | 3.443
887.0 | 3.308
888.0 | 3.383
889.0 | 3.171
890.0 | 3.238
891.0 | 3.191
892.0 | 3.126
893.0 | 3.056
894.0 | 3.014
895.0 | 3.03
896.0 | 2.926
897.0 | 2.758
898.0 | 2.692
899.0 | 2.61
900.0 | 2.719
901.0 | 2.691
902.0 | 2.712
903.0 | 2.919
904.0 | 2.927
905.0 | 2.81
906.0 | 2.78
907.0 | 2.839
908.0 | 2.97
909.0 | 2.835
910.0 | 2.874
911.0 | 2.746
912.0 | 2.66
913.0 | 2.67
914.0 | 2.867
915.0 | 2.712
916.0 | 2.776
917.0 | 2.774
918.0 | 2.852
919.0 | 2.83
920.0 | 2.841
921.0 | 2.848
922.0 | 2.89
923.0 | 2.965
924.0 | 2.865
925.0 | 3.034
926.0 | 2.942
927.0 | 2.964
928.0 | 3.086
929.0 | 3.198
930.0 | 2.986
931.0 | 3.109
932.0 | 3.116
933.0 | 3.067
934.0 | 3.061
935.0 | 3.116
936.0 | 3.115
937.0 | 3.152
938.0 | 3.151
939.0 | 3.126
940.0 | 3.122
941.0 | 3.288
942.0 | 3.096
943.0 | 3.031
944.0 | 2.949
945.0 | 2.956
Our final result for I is 3.14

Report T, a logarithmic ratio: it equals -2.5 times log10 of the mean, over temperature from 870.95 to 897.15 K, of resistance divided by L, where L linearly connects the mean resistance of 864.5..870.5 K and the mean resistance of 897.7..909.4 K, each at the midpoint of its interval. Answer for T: -0.08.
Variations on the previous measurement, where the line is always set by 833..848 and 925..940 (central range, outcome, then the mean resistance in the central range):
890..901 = 0.06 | 2.92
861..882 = -0.16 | 3.58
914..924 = 0.09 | 2.84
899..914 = 0.11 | 2.79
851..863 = -0.11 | 3.44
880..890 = -0.10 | 3.39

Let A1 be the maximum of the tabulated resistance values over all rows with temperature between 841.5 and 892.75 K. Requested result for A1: 3.978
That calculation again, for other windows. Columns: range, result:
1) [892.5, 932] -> 3.198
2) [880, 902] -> 3.541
